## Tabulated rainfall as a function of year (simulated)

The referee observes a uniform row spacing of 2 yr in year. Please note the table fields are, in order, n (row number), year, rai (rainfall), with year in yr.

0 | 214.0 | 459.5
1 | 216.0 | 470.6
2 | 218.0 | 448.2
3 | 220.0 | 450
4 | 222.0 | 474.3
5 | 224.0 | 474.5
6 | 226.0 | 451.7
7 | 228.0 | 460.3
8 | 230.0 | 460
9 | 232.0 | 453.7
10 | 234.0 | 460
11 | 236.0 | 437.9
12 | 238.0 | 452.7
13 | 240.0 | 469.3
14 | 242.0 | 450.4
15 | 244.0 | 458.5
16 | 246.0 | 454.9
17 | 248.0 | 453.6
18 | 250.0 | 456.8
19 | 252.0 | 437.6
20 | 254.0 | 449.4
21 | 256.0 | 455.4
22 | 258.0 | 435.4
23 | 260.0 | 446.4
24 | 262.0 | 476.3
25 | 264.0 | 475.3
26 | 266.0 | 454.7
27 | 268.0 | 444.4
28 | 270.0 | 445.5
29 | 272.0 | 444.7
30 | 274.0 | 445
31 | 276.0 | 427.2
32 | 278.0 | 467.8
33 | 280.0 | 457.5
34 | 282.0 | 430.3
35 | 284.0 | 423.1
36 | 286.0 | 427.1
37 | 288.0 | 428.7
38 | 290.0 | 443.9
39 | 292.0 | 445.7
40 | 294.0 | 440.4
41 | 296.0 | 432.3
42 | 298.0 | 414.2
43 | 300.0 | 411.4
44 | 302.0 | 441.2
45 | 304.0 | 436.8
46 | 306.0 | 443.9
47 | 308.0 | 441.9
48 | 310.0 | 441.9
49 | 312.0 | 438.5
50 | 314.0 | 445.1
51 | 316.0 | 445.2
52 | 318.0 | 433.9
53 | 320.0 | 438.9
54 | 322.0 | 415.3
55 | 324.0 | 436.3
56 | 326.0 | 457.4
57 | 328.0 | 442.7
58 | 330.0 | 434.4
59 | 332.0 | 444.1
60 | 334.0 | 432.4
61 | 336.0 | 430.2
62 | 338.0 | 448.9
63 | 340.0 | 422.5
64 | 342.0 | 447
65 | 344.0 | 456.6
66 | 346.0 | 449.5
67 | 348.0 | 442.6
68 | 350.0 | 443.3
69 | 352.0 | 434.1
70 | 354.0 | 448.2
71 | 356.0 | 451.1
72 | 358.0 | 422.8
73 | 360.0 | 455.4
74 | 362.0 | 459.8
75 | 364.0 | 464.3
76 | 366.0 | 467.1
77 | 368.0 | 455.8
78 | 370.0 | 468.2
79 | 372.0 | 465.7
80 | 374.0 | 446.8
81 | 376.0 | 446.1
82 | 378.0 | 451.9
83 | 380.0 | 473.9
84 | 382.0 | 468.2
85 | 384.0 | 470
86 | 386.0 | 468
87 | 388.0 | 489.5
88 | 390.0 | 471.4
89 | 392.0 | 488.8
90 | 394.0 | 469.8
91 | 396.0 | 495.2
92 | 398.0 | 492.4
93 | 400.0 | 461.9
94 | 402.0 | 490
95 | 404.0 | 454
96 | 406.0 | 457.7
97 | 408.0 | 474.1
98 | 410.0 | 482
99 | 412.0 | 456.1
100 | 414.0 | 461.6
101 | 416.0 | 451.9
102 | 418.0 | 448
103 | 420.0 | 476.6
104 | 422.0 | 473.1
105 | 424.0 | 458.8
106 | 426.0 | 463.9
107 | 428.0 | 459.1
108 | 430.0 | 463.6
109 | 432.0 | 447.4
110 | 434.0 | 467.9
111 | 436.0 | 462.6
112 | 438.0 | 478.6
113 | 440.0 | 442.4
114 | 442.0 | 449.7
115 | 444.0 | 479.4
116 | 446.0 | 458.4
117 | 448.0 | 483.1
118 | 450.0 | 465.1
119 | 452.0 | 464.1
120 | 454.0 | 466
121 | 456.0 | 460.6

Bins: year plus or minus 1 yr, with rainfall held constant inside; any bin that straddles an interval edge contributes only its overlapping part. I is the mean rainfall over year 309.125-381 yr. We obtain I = 446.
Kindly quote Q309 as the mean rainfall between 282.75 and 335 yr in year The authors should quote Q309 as 436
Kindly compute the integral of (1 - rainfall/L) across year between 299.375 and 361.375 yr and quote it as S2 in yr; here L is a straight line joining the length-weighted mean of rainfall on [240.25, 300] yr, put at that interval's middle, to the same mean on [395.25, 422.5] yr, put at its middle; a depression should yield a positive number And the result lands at 2.1 yr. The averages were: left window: 445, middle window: 440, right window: 469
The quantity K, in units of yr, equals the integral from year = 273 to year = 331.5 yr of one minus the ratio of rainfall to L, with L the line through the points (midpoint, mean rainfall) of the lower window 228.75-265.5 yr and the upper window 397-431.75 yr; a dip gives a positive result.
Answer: 2.6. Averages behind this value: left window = 455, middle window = 438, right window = 466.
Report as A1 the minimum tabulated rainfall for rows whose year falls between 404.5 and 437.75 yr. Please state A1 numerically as 447.4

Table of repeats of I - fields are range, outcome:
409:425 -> 464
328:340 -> 437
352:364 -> 448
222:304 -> 448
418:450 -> 464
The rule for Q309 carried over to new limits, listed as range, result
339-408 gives 460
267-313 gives 438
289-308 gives 435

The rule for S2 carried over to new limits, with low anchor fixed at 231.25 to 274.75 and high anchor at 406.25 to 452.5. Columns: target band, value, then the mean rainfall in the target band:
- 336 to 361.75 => 0.85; 443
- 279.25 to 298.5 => 0.86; 435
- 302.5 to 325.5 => 0.91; 438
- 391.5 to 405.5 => -0.48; 478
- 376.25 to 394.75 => -0.42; 471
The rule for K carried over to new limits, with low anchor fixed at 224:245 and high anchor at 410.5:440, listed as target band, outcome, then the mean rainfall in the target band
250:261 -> 0.3 yr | 446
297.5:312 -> 0.8 yr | 434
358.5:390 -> -0.2 yr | 463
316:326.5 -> 0.5 yr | 436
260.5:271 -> 0.0 yr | 459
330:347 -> 0.7 yr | 441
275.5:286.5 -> 0.4 yr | 440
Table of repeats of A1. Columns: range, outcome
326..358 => 422.5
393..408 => 454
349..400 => 422.8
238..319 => 411.4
